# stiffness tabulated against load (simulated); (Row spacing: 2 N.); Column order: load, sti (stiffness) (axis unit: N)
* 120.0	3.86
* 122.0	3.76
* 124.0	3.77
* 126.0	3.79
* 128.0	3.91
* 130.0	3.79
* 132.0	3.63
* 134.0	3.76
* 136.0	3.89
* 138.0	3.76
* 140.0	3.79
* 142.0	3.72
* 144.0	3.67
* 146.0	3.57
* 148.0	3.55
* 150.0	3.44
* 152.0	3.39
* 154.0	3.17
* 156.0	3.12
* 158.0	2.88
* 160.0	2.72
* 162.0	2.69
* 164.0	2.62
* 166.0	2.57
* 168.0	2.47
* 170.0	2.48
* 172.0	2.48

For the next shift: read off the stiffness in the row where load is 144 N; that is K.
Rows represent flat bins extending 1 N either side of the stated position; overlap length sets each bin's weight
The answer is 3.67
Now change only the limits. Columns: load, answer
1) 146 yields 3.57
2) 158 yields 2.88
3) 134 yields 3.76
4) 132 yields 3.63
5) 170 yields 2.48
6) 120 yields 3.86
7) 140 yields 3.79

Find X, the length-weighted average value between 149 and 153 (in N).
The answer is 3.42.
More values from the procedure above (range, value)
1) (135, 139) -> 3.83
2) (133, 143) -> 3.78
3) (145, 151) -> 3.52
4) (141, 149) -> 3.63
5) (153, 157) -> 3.15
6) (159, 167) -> 2.65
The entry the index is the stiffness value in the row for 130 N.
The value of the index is 3.79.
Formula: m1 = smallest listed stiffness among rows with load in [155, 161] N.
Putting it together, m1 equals 2.72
